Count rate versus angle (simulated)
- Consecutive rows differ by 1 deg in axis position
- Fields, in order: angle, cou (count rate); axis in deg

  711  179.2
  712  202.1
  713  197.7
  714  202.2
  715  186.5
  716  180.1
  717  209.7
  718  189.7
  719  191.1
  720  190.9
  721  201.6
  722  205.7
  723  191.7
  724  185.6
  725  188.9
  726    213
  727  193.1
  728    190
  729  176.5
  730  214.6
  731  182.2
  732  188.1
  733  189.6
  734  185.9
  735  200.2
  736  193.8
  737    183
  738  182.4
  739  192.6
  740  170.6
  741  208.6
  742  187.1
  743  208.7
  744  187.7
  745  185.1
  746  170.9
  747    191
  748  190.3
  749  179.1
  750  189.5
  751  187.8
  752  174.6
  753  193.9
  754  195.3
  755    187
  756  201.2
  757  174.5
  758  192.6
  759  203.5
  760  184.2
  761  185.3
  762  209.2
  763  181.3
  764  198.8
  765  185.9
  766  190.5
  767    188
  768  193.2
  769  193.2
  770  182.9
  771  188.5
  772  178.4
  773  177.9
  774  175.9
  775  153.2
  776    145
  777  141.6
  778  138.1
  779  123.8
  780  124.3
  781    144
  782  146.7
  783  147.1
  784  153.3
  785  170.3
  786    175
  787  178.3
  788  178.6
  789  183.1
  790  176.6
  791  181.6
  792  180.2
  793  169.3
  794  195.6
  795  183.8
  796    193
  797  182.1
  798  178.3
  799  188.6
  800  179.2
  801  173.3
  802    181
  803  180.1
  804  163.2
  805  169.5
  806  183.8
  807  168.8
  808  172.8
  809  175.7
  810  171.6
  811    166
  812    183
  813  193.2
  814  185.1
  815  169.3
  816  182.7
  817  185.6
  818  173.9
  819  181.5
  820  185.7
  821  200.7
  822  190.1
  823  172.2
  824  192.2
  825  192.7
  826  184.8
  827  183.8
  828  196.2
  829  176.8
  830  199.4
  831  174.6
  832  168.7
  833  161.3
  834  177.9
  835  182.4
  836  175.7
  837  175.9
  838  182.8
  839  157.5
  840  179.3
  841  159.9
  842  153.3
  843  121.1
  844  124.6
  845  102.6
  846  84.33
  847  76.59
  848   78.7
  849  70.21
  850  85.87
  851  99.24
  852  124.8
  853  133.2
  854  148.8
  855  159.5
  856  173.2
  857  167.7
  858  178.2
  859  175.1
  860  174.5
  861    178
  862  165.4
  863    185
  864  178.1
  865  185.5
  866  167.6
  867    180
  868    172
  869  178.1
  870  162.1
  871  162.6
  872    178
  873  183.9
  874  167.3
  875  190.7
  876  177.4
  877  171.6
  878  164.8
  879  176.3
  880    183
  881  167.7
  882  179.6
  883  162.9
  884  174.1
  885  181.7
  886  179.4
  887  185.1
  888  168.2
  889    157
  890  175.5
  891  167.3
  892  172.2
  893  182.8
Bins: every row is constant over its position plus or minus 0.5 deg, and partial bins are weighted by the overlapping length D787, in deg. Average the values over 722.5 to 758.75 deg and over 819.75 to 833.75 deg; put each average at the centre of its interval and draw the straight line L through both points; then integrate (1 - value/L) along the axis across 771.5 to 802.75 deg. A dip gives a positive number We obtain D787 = 3.2 deg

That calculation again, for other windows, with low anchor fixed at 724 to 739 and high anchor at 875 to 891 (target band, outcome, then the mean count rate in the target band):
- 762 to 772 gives -0.1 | 190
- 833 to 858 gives 5.6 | 139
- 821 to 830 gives -0.4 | 188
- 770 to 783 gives 2.2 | 154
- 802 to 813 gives 0.5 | 175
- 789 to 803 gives 0.2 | 182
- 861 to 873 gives 0.1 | 175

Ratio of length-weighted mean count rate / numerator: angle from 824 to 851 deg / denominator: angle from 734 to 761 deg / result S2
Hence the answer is 0.80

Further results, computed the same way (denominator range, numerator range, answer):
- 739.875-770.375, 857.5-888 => 0.92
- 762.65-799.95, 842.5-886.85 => 0.90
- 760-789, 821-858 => 0.90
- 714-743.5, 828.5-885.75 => 0.83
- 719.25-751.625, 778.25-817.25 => 0.90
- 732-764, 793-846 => 0.92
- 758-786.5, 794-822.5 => 1.05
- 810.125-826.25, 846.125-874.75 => 0.83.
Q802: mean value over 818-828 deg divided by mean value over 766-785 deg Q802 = 1.15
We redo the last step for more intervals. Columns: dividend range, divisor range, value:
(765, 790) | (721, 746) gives 0.87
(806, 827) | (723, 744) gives 0.95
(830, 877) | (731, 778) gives 0.84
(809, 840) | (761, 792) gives 1.06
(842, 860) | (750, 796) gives 0.72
